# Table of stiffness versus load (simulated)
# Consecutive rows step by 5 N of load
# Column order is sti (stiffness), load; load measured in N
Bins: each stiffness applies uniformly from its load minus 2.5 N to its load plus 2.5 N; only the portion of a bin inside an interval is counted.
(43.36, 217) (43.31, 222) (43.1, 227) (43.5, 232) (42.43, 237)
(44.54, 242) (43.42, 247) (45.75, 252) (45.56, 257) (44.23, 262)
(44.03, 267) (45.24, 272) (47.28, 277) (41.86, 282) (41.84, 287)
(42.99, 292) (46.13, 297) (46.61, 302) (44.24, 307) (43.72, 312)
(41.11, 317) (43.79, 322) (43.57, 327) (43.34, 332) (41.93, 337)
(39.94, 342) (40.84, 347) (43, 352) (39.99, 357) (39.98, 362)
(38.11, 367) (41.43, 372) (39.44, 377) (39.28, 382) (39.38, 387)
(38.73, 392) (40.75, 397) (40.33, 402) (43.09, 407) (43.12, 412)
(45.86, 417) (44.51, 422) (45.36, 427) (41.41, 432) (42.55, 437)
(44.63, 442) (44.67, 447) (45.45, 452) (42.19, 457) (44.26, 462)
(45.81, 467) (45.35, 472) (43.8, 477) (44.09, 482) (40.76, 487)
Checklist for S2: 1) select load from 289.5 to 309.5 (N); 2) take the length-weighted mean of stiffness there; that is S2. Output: 45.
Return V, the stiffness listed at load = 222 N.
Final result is 43.31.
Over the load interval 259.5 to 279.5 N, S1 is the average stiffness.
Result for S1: 45.2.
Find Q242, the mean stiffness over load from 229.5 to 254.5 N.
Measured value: 43.9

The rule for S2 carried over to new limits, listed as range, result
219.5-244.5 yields 43.4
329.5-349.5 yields 41.5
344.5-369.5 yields 40.4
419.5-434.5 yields 43.8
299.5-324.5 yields 43.9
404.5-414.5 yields 43.1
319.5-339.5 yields 43.2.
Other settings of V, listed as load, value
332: 43.34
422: 44.51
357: 39.99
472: 45.35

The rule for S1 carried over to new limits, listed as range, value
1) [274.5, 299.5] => 44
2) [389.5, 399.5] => 39.7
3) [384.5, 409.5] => 40.5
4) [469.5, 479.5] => 44.6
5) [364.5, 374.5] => 39.8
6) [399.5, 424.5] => 43.4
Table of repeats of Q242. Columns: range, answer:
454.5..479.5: 44.3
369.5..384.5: 40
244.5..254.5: 44.6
